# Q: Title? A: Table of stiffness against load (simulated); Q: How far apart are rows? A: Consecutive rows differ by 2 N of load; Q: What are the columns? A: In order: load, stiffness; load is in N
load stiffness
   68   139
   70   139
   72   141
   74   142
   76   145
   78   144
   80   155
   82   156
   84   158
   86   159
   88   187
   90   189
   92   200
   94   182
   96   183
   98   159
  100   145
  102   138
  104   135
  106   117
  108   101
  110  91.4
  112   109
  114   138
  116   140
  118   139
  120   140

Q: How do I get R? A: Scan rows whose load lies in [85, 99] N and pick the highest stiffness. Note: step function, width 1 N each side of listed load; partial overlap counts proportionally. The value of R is 200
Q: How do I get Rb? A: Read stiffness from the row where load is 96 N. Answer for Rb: 183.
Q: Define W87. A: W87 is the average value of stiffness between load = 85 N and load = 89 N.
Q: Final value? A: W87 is 173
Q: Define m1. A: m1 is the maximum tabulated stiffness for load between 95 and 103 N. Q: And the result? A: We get 183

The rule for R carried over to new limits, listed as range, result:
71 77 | 145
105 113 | 117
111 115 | 138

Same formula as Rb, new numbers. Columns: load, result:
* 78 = 144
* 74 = 142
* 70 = 139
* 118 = 139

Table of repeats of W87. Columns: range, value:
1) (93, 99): 175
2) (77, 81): 150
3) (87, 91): 188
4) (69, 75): 141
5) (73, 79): 144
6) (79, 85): 156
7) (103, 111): 111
